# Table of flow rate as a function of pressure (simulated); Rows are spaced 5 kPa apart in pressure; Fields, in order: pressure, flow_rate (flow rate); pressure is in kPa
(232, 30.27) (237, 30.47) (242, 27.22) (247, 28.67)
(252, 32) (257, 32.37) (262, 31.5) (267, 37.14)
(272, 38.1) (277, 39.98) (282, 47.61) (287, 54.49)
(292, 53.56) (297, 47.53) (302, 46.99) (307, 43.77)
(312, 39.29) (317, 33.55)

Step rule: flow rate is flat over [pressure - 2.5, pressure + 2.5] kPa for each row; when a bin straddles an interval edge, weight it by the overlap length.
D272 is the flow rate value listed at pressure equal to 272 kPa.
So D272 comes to 38.1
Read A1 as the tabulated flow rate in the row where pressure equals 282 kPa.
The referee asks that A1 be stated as 47.61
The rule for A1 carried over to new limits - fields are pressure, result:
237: 30.47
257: 32.37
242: 27.22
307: 43.77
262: 31.5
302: 46.99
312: 39.29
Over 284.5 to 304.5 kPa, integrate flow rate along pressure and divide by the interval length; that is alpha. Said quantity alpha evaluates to 50.6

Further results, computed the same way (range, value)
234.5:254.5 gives 29.6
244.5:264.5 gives 31.1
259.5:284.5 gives 38.9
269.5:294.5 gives 46.7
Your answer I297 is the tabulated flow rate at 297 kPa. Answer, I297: 47.53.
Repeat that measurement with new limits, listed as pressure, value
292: 53.56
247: 28.67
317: 33.55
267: 37.14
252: 32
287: 54.49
